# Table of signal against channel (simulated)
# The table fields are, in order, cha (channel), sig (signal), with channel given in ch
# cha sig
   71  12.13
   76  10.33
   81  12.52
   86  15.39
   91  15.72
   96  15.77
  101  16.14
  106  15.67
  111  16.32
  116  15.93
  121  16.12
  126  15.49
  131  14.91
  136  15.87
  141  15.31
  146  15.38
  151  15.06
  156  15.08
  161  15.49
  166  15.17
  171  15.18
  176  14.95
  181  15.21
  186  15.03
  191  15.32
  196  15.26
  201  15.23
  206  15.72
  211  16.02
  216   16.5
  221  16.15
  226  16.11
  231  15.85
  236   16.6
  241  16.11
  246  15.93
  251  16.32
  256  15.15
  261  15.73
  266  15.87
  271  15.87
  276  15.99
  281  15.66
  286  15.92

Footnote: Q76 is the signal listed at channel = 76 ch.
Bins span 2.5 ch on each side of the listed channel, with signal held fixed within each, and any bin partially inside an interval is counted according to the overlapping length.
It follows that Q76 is 10.33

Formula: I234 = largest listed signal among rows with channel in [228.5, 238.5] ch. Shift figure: 16.6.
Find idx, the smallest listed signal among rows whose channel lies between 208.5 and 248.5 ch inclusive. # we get 15.85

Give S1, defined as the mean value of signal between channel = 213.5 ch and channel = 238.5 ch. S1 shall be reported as 16.2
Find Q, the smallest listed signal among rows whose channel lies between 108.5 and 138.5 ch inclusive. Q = 14.91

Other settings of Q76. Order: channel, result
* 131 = 14.91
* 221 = 16.15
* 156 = 15.08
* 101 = 16.14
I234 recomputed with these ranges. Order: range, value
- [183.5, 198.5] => 15.32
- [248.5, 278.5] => 16.32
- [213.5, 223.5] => 16.5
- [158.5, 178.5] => 15.49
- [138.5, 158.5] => 15.38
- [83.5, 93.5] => 15.72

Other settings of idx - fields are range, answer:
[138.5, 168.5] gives 15.06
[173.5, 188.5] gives 14.95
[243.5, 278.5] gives 15.15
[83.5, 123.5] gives 15.39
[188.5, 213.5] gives 15.23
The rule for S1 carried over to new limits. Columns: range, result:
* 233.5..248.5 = 16.2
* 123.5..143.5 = 15.4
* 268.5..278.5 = 15.9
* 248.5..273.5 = 15.8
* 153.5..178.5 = 15.2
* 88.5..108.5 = 15.8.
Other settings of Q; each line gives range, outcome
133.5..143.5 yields 15.31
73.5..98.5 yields 10.33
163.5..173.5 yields 15.17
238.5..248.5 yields 15.93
